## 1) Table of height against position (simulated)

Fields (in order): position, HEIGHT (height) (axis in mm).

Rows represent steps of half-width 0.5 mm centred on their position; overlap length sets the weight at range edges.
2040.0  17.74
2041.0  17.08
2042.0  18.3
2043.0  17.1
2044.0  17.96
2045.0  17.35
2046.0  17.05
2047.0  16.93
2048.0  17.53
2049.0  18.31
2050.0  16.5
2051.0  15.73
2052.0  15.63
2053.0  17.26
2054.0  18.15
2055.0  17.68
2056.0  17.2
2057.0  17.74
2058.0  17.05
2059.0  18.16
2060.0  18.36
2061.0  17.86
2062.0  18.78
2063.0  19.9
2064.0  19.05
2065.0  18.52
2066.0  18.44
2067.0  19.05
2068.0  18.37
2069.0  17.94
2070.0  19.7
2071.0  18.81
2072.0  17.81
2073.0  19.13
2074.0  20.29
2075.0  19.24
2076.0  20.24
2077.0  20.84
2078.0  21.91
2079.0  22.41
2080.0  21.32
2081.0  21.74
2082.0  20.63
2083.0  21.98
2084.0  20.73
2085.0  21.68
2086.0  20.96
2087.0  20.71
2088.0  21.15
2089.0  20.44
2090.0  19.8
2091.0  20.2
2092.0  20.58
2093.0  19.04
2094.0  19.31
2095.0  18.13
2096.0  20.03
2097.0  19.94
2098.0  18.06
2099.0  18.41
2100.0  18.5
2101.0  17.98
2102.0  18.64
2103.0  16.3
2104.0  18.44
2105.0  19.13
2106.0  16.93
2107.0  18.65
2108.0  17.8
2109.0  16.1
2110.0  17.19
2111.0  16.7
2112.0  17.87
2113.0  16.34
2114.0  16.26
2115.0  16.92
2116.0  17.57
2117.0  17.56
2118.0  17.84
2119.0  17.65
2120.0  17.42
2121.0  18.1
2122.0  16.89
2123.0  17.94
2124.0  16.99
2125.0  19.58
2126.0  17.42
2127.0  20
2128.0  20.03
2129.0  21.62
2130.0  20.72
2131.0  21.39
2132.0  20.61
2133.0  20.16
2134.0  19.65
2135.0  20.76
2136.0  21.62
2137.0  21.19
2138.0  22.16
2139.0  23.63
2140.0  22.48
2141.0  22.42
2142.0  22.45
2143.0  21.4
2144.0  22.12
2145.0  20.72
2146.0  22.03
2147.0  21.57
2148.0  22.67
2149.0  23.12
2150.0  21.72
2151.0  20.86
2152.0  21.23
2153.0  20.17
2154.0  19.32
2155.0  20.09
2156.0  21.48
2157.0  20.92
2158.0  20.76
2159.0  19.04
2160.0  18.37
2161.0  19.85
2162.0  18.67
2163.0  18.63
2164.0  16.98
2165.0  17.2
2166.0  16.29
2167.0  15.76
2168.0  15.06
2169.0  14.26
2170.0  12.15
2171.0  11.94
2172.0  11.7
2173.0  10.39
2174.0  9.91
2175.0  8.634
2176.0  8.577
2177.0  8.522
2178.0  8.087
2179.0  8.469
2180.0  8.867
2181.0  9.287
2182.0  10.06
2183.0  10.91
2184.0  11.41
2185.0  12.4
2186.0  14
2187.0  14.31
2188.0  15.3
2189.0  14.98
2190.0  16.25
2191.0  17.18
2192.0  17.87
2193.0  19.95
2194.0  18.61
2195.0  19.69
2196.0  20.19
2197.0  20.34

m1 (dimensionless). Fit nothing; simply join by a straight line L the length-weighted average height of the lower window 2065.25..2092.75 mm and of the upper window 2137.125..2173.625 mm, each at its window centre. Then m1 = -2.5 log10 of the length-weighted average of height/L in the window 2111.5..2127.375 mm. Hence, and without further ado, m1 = 0.12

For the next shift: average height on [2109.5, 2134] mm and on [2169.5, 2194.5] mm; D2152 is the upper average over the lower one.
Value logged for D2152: 0.67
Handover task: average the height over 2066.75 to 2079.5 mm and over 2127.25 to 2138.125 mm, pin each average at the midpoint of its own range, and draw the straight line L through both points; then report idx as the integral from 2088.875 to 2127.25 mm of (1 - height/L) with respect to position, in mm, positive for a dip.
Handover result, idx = 4.2 mm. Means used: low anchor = 19.7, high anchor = 20.8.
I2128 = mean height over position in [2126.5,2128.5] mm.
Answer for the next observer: 20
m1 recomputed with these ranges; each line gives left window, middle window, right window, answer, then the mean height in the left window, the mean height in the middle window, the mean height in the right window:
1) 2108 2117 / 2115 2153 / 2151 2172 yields -0.17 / 17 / 20.3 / 17.8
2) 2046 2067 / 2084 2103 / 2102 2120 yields -0.12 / 17.8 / 19.6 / 17.4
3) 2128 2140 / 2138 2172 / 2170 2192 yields -0.15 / 21.2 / 19.5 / 11.6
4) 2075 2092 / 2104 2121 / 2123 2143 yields 0.19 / 21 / 17.4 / 20.7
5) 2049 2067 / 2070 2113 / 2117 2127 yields -0.09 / 17.8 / 19.4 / 17.9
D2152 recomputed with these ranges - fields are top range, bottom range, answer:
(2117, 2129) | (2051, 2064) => 1.03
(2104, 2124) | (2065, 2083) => 0.88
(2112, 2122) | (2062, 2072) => 0.92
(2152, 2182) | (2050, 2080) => 0.79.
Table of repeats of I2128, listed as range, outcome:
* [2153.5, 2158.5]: 20.5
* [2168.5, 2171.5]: 12.8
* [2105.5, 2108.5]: 17.8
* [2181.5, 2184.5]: 10.8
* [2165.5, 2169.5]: 15.3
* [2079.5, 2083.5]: 21.4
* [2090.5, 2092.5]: 20.4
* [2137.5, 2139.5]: 22.9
